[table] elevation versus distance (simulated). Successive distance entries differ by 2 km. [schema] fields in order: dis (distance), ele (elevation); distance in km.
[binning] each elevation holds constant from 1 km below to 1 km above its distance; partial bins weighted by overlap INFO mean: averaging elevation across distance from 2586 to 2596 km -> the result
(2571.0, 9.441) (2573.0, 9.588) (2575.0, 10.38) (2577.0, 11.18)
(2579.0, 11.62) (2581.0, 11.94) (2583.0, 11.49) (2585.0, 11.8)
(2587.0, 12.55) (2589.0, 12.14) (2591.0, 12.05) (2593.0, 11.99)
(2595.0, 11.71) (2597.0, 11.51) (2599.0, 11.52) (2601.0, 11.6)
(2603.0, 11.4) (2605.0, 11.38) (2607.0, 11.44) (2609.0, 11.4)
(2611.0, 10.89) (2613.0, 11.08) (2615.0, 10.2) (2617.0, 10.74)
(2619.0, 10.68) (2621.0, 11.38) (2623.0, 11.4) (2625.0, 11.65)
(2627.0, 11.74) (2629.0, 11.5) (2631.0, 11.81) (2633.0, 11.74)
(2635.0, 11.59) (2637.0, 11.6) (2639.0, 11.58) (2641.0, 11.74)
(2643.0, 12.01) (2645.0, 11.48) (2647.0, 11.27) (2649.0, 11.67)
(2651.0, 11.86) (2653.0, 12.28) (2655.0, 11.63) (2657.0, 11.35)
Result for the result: 12.1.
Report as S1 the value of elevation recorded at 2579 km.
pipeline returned 11.62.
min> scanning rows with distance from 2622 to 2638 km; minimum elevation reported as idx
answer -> 11.4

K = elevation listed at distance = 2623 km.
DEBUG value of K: 11.4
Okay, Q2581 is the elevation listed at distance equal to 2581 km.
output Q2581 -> 11.94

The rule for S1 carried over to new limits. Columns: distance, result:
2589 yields 12.14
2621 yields 11.38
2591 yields 12.05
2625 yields 11.65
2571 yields 9.441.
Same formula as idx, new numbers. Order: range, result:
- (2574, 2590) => 10.38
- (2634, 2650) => 11.27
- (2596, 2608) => 11.38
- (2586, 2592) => 12.05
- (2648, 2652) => 11.67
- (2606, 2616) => 10.2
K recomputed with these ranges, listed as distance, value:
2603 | 11.4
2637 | 11.6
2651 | 11.86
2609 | 11.4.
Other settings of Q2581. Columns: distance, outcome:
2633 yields 11.74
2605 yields 11.38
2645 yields 11.48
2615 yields 10.2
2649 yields 11.67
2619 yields 10.68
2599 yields 11.52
